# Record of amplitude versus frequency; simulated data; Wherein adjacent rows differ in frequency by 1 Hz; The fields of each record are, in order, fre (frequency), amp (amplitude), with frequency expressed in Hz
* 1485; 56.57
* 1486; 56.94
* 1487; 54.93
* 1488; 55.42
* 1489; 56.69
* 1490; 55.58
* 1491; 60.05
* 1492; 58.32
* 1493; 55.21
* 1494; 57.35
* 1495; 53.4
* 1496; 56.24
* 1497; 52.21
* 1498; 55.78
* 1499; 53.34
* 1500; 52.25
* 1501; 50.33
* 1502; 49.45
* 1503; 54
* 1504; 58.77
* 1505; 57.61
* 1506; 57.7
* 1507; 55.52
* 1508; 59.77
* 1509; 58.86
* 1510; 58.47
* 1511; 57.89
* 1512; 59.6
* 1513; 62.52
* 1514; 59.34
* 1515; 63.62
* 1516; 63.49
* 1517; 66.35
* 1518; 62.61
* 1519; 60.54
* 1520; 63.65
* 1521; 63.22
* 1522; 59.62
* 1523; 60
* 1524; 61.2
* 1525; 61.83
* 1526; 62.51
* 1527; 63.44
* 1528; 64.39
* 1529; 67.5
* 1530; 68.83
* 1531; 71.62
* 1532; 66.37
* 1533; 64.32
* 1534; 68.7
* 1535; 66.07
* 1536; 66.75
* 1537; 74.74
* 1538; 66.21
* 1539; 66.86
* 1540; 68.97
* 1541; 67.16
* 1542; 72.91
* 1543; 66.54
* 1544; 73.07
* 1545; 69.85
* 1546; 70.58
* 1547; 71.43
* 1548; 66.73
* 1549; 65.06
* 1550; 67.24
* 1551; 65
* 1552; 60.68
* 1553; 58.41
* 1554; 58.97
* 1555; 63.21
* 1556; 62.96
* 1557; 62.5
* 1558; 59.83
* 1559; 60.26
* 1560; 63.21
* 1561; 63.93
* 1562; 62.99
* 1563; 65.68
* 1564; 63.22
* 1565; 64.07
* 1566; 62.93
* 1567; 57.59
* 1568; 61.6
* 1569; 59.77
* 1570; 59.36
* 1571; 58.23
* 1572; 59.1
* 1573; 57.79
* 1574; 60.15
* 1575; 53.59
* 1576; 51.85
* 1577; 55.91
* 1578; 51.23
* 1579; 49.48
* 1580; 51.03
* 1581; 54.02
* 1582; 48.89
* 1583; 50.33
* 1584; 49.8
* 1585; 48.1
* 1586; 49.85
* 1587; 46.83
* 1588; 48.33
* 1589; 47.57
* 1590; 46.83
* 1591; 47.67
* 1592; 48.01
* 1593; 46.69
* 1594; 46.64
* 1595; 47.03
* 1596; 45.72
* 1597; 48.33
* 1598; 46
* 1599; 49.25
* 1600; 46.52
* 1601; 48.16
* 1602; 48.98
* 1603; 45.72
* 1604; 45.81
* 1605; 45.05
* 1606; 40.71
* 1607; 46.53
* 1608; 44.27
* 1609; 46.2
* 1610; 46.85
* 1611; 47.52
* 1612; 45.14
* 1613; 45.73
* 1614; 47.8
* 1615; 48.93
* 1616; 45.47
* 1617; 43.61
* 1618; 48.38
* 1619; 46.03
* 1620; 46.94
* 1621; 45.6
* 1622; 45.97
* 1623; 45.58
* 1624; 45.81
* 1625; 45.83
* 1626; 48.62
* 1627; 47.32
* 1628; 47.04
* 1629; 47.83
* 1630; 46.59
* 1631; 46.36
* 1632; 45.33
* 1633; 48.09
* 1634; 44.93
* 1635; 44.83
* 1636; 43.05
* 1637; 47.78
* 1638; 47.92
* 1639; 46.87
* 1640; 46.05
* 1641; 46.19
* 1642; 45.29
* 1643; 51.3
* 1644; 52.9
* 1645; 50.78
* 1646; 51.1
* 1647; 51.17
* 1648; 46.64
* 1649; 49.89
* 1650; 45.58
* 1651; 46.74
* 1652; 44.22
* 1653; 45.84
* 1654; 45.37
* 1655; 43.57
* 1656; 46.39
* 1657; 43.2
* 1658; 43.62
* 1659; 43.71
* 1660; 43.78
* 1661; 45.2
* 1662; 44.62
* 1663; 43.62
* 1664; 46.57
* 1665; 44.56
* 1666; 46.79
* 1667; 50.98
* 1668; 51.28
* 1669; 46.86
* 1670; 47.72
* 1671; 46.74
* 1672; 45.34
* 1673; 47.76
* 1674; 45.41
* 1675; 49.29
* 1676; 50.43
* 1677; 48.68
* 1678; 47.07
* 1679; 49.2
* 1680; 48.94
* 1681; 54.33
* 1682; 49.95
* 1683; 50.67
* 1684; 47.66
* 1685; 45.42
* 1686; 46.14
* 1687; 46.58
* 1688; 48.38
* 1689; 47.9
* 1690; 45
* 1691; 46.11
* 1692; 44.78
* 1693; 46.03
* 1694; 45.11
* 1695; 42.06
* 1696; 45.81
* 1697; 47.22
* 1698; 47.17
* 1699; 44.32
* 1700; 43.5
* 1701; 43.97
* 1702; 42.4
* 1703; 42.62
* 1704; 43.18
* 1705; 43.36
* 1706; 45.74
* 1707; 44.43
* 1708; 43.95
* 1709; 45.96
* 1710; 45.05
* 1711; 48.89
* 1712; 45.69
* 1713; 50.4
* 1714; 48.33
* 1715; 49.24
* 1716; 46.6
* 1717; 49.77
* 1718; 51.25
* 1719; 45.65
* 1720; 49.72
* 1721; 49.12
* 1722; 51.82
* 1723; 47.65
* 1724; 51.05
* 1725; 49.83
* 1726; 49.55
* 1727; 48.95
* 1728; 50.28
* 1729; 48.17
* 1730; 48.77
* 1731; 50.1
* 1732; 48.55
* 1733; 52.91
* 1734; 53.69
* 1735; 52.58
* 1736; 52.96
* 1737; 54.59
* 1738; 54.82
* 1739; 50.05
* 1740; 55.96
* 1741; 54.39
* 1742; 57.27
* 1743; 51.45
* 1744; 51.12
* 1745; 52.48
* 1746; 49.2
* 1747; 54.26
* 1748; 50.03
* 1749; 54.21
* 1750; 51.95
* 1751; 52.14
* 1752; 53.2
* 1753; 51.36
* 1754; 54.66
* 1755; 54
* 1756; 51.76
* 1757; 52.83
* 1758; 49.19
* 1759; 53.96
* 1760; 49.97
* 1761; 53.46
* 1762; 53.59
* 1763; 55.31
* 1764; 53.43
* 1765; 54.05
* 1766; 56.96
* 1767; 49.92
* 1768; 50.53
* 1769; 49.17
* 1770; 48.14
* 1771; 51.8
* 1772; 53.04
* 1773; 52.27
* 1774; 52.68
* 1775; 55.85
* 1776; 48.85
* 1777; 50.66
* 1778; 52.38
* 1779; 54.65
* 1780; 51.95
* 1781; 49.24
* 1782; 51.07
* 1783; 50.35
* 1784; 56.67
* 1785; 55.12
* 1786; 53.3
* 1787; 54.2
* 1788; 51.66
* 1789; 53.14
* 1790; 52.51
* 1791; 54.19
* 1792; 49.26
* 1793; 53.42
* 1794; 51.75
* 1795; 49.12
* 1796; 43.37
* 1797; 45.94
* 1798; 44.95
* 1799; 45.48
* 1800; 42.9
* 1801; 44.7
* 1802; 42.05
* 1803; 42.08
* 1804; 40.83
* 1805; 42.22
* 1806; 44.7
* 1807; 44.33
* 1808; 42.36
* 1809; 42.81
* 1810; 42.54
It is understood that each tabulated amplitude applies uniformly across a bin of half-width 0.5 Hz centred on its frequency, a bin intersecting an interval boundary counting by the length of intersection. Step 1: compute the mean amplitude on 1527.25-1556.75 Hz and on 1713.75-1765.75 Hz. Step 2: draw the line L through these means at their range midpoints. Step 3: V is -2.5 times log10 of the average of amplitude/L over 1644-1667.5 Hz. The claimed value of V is 0.244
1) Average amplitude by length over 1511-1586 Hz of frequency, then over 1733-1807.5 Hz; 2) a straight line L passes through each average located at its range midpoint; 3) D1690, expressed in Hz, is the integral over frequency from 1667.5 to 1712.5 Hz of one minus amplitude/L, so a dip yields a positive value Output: 7.0 Hz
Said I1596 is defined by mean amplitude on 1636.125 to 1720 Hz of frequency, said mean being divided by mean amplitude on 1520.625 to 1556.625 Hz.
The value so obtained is 0.7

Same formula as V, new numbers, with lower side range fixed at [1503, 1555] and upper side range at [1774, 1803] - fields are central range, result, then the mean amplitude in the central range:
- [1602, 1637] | 0.27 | 46.1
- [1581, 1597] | 0.26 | 48.1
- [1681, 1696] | 0.19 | 46.8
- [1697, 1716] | 0.20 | 45.5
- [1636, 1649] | 0.19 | 48.5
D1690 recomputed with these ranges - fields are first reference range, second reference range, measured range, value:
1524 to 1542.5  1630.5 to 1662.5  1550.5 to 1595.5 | 3.1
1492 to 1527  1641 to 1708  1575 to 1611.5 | 3.1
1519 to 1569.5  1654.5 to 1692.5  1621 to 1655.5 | 3.2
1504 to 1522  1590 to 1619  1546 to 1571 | -4.3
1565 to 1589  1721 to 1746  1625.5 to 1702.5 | 8.7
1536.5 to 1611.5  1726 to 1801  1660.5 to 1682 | 2.5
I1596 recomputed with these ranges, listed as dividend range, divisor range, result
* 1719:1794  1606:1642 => 1.12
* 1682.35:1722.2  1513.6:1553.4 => 0.71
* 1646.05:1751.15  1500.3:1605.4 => 0.82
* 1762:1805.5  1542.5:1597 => 0.88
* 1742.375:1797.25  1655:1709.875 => 1.13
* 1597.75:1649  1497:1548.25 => 0.75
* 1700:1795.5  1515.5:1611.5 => 0.88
